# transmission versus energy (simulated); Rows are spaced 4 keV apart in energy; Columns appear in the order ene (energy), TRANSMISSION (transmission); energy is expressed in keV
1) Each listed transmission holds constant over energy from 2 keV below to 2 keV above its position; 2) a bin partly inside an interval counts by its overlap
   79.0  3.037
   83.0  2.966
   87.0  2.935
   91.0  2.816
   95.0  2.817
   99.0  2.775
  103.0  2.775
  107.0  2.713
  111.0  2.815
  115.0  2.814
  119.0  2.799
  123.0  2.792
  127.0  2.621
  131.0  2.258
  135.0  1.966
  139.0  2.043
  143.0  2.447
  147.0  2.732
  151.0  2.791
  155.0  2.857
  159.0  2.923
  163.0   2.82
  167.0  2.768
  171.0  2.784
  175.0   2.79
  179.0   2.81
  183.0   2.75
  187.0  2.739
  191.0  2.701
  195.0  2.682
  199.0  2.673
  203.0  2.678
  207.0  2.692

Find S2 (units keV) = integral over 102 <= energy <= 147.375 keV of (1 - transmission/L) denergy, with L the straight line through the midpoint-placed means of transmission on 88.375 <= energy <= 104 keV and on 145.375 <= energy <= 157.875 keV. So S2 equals 4.0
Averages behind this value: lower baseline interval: 2.8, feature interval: 2.55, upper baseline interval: 2.8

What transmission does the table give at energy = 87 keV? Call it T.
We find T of 2.935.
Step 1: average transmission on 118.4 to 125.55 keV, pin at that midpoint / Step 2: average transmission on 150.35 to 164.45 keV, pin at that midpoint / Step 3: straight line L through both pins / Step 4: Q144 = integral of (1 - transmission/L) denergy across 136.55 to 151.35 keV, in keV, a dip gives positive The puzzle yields 1.95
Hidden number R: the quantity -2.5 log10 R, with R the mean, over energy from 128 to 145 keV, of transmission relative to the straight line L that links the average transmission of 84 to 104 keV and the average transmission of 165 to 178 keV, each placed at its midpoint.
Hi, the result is 0.26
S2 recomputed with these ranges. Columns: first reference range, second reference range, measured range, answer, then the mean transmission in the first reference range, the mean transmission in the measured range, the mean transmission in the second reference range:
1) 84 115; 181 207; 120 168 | 3.0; 2.81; 2.59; 2.7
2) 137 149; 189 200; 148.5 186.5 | -4.0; 2.41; 2.81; 2.69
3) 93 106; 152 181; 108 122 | 0.0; 2.78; 2.8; 2.82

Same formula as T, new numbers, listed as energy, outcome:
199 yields 2.673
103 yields 2.775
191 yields 2.701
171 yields 2.784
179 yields 2.81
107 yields 2.713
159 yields 2.923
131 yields 2.258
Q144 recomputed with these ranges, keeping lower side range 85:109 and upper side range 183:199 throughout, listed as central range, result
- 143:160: -0.2 keV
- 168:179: -0.3 keV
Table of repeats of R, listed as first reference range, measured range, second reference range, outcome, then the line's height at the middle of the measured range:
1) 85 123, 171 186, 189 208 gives -0.03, 2.71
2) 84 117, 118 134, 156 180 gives 0.10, 2.81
